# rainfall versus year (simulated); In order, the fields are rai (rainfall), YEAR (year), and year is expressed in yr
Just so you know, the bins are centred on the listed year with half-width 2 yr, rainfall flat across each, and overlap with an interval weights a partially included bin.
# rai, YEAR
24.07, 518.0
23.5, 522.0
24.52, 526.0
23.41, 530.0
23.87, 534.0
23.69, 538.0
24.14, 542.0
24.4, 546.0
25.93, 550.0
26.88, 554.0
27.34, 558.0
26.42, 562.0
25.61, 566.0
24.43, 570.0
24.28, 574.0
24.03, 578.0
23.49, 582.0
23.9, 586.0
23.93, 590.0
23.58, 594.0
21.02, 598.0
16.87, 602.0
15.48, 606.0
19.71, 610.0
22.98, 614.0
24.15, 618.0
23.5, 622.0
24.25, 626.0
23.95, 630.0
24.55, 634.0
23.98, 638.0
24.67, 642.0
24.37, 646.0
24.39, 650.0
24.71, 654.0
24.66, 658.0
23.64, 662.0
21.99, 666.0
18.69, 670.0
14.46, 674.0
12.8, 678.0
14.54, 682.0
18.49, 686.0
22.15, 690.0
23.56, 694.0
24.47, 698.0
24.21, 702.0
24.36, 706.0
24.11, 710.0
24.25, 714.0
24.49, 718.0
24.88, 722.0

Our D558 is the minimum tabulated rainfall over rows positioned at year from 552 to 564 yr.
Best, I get 26.42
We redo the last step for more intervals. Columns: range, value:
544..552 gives 24.4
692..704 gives 23.56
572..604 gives 16.87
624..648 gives 23.95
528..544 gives 23.41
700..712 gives 24.11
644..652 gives 24.37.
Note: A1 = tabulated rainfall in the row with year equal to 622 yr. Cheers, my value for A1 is 23.5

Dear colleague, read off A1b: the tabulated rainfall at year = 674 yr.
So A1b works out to 14.46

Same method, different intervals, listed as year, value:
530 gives 23.41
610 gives 19.71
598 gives 21.02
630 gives 23.95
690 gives 22.15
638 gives 23.98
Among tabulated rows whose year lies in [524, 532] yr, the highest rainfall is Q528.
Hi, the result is 24.52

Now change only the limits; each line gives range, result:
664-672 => 21.99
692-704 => 24.47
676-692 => 22.15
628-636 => 24.55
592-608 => 23.58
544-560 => 27.34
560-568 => 26.42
